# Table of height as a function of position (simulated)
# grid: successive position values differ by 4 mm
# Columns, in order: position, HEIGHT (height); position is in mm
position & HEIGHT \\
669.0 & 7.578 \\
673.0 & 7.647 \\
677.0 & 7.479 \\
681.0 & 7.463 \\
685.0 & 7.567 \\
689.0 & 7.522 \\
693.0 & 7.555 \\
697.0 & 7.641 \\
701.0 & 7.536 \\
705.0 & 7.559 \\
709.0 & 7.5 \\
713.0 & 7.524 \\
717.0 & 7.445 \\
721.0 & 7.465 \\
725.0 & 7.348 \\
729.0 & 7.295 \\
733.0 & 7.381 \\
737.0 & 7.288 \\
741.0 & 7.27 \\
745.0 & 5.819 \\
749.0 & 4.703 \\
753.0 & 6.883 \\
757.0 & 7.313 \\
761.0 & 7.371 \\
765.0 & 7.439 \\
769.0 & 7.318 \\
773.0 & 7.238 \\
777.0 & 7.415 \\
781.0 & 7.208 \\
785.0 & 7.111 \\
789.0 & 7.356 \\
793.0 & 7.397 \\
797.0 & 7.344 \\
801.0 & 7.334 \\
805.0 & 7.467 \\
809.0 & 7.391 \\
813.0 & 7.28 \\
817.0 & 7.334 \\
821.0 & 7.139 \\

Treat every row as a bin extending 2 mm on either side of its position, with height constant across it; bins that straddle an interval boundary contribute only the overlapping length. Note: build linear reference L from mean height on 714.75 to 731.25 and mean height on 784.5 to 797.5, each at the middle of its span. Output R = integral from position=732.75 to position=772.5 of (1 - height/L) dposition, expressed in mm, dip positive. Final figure 2.6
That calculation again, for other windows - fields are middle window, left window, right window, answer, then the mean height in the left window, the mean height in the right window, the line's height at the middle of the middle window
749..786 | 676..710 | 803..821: 1.5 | 7.54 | 7.34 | 7.42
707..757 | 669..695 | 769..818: 2.9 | 7.54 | 7.32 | 7.44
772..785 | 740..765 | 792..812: -0.5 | 6.6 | 7.38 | 7.01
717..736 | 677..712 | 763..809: 0.2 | 7.54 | 7.33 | 7.47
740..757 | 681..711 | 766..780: 2.7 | 7.55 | 7.32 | 7.4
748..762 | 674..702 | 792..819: 1.5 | 7.54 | 7.36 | 7.44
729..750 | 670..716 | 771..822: 2.2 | 7.54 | 7.31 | 7.44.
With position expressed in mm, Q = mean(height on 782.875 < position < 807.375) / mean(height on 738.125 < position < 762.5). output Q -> 1.12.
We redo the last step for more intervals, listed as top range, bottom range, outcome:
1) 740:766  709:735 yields 0.89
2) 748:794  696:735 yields 0.95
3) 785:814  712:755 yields 1.06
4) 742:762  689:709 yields 0.85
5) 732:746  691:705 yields 0.92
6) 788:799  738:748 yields 1.14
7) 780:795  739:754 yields 1.19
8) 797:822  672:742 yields 0.98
